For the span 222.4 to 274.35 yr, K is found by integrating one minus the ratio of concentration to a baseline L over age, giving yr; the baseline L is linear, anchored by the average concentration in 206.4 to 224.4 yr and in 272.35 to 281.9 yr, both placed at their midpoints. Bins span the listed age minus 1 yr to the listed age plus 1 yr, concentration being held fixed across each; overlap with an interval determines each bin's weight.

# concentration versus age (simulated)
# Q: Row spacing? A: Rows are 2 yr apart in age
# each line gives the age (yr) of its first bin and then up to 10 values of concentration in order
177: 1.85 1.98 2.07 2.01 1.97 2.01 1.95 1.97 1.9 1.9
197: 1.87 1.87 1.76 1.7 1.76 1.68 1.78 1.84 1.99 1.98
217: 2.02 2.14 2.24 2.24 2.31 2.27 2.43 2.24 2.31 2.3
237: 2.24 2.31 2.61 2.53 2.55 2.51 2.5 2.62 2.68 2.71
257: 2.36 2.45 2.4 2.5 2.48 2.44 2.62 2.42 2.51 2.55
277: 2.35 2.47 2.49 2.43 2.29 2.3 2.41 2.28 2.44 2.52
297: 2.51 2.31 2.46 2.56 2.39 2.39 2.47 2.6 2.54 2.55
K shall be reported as -4.48 yr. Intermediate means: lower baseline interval 2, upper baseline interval 2.47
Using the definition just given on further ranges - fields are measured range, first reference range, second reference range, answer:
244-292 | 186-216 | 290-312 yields -4.7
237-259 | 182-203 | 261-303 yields -2.8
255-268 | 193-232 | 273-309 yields -1.1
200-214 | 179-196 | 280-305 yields 1.8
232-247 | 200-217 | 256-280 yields -1.8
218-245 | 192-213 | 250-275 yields -2.2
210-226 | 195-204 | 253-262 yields -0.5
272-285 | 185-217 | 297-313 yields -0.8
